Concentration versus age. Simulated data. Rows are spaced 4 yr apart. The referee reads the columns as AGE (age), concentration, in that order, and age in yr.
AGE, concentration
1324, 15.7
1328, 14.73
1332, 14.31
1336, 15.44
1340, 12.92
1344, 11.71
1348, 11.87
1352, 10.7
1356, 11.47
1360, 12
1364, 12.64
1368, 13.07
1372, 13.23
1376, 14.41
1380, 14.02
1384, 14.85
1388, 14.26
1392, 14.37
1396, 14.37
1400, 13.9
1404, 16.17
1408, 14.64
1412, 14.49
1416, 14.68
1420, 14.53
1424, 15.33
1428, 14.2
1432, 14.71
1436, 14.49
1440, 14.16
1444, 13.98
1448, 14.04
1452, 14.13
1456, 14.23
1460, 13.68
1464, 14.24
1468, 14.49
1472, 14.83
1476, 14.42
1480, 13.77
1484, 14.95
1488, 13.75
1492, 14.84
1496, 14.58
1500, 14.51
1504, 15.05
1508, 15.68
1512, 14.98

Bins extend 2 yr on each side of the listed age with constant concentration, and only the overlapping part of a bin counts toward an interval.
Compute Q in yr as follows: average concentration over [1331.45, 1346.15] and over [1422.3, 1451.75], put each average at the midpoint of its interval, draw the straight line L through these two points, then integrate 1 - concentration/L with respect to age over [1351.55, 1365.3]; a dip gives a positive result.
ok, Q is 1.9 yr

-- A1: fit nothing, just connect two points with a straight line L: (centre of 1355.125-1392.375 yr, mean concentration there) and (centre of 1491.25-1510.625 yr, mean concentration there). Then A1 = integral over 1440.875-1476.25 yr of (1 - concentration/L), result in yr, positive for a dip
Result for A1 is 0.6 yr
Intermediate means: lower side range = 13.5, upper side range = 14.9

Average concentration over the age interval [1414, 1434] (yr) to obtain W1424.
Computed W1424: 14.7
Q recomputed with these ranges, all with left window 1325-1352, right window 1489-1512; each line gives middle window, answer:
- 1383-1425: -2.1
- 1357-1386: 0.6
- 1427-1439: -0.2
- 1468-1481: 0.2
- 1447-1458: 0.2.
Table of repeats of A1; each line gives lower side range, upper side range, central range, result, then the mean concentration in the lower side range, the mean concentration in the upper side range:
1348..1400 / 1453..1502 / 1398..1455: -3.0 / 13.3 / 14.4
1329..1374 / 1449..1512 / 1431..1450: -0.4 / 12.7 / 14.5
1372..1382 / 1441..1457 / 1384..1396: -0.3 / 14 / 14.1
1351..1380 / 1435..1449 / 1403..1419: -1.6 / 12.7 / 14.2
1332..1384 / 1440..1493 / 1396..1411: -1.5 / 12.9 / 14.2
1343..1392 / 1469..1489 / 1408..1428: -1.6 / 12.9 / 14.4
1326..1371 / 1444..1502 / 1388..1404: -1.3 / 12.8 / 14.3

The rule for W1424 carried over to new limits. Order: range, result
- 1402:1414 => 15.1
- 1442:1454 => 14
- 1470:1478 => 14.6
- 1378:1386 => 14.4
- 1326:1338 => 14.8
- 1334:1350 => 13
